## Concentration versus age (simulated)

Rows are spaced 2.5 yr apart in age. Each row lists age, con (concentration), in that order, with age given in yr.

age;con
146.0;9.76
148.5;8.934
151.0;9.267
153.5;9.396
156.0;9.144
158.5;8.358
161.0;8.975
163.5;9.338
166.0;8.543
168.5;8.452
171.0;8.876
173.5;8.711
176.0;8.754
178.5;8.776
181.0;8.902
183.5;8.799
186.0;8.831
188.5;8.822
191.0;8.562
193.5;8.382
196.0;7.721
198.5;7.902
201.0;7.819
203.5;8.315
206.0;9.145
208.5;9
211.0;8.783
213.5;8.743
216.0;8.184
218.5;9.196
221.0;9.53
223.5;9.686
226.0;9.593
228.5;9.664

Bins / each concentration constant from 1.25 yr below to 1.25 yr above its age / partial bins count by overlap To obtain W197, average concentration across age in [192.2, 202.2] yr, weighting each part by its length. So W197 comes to 7.96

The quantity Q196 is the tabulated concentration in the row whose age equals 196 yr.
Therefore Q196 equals 7.721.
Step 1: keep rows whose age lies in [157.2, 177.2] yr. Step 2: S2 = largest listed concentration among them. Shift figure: 9.338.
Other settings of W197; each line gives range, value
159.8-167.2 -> 8.95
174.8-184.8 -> 8.81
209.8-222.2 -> 8.89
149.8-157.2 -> 9.27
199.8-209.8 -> 8.57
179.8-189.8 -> 8.84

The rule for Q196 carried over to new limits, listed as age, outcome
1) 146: 9.76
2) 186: 8.831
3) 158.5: 8.358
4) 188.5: 8.822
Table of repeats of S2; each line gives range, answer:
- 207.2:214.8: 9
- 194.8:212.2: 9.145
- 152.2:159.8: 9.396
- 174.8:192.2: 8.902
